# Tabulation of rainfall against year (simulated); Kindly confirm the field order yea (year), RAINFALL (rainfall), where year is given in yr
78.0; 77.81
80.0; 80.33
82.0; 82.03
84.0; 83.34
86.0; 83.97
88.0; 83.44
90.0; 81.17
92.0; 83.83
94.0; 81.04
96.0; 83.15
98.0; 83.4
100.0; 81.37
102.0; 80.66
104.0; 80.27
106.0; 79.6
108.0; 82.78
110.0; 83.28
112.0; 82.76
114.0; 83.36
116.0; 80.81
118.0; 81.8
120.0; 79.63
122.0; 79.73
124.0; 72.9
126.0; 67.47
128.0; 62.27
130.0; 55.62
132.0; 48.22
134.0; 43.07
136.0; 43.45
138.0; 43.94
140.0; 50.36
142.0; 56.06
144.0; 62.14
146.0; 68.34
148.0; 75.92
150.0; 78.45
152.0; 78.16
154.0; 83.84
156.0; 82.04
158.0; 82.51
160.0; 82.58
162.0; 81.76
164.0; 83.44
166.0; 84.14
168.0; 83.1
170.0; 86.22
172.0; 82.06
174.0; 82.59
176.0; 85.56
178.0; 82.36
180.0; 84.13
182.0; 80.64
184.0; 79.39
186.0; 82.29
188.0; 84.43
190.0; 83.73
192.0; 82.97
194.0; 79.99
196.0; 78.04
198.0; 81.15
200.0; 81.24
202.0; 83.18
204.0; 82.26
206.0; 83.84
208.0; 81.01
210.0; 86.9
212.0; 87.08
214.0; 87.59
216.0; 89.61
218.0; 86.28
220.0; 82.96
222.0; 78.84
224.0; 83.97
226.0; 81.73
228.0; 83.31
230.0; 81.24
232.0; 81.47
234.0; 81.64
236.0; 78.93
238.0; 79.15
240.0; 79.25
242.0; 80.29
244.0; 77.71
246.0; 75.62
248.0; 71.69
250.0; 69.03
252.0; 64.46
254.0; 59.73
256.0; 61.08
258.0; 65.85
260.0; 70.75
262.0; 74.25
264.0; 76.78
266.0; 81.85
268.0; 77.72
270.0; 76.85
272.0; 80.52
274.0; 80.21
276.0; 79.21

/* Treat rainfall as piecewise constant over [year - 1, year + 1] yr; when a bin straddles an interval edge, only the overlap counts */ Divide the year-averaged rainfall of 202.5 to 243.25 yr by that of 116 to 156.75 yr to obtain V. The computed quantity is 1.26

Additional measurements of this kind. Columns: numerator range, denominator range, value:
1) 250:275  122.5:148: 1.26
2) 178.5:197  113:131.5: 1.12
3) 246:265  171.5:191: 0.83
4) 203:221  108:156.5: 1.24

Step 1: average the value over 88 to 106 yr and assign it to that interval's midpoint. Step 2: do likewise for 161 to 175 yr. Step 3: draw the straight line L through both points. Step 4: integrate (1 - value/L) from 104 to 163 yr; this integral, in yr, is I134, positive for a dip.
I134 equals 8.3 yr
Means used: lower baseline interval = 81.8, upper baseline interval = 83.3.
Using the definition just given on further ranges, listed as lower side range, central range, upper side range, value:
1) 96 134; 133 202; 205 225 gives 3.81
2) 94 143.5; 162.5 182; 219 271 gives -2.88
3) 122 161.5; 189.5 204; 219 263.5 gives -2.09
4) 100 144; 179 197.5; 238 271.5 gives -2.85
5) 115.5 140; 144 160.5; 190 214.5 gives -2.07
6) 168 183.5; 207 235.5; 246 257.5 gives -4.20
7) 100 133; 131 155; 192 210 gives 5.09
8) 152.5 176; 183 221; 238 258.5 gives -2.82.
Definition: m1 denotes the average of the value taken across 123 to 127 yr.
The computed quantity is 70.2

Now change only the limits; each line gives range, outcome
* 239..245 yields 79.1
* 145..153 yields 75.2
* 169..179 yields 83.8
